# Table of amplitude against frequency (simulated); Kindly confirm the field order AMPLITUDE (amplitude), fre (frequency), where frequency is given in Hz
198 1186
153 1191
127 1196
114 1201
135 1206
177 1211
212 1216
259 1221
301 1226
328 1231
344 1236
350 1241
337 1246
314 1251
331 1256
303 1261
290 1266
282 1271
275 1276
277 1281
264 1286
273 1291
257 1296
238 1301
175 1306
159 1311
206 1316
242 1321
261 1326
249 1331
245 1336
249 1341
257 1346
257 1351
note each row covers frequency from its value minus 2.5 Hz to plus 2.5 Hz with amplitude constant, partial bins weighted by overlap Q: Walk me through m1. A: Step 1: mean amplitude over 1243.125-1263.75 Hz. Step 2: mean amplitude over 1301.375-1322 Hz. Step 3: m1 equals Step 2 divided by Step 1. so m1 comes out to 0.6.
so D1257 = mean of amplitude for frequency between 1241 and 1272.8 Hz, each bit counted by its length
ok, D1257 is 313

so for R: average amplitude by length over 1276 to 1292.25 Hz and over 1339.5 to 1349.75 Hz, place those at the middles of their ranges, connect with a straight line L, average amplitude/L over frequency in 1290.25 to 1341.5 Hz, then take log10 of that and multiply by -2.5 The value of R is 0.142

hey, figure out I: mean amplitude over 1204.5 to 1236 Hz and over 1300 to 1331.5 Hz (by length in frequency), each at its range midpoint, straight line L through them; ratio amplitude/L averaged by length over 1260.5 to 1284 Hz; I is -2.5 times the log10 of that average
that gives -0.23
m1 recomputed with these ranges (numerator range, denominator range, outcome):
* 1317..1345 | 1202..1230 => 1.14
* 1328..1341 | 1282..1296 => 0.93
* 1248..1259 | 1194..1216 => 2.19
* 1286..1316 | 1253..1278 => 0.75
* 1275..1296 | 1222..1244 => 0.83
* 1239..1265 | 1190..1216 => 2.20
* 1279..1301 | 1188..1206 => 1.98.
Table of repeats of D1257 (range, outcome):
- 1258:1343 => 250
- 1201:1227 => 202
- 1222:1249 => 328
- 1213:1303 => 290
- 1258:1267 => 300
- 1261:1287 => 281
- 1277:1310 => 245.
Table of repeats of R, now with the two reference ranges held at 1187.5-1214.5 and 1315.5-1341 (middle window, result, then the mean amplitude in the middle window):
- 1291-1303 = -0.154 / 253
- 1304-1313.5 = 0.345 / 167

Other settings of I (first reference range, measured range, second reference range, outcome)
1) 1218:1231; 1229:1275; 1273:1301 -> -0.15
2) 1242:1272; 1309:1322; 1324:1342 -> 0.31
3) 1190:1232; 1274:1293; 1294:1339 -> -0.25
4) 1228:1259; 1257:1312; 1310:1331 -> 0.07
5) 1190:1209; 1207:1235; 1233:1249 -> -0.04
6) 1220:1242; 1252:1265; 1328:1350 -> -0.04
